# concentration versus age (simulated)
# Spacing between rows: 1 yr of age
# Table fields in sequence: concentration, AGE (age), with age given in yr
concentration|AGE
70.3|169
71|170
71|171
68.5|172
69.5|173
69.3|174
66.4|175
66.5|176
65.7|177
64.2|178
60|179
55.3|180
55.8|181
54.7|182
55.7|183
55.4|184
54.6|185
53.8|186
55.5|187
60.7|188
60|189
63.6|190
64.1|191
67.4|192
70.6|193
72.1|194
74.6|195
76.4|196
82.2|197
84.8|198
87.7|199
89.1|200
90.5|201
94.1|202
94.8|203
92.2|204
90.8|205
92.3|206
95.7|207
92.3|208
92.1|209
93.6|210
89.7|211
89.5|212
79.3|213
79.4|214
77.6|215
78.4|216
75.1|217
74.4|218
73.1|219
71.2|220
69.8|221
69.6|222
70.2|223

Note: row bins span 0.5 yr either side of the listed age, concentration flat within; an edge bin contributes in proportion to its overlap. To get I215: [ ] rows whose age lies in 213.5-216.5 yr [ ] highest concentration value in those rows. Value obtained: 79.4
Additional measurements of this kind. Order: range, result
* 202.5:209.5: 95.7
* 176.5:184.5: 65.7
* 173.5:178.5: 69.3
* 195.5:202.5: 94.1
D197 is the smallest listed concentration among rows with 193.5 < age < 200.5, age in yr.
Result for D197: 72.1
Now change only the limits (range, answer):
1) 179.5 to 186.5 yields 53.8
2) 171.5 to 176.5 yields 66.4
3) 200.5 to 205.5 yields 90.5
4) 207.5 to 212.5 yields 89.5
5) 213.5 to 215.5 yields 77.6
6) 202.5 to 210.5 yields 90.8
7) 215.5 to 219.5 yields 73.1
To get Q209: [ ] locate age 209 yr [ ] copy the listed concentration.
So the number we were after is 92.1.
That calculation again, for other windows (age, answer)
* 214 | 79.4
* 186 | 53.8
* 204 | 92.2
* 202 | 94.1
